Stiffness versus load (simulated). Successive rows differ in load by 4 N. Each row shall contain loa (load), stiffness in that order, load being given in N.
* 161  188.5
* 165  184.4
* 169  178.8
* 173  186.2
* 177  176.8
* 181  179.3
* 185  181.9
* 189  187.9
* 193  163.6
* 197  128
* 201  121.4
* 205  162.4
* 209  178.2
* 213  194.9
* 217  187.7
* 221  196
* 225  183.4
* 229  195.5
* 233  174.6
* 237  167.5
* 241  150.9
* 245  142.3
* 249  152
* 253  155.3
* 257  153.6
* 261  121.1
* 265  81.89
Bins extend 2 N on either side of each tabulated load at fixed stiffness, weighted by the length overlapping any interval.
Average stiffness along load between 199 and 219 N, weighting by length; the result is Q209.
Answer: 169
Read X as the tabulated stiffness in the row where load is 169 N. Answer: 178.8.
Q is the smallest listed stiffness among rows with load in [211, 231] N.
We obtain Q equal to 183.4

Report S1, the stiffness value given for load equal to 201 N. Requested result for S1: 121.4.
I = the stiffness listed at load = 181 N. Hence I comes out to 179.3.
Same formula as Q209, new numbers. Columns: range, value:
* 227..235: 185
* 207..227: 188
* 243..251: 147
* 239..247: 147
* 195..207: 137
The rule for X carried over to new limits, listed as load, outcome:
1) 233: 174.6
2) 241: 150.9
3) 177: 176.8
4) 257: 153.6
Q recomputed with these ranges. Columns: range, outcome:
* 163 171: 178.8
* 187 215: 121.4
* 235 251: 142.3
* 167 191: 176.8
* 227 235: 174.6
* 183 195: 163.6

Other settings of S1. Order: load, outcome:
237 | 167.5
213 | 194.9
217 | 187.7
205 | 162.4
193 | 163.6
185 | 181.9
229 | 195.5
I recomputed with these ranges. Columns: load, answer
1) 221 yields 196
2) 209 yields 178.2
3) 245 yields 142.3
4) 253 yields 155.3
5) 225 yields 183.4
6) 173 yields 186.2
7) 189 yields 187.9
